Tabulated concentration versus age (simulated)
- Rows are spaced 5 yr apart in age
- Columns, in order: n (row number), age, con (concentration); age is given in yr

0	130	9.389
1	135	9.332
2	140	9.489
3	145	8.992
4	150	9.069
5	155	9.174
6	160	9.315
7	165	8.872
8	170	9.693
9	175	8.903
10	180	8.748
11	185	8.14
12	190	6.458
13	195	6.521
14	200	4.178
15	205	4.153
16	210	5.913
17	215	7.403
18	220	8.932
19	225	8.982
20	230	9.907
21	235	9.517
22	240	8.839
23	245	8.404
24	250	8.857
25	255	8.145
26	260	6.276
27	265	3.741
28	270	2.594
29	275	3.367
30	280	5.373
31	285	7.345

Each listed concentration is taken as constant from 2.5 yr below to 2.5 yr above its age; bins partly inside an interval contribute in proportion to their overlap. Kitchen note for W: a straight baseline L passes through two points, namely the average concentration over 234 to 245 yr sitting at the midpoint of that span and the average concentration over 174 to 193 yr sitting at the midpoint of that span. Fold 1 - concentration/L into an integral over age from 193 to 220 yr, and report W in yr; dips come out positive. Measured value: 7.9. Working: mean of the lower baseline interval 7.96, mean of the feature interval 5.92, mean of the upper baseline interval 8.96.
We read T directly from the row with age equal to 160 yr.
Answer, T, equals 9.315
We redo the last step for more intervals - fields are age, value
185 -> 8.14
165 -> 8.872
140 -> 9.489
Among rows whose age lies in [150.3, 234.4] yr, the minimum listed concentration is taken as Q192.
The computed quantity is 4.153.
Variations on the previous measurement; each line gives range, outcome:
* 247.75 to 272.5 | 2.594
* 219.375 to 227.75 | 8.932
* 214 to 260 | 6.276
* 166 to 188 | 8.14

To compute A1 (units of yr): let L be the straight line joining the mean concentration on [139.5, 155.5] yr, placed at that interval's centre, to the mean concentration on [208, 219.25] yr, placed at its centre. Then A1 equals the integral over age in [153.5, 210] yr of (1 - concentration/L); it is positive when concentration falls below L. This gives 4.1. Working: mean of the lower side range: 9.14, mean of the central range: 7.55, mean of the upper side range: 7.04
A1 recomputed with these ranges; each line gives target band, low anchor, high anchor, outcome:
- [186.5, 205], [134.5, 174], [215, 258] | 6.9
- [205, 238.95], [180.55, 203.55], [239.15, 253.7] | -1.9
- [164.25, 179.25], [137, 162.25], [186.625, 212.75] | -3.1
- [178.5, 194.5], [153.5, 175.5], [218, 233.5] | 2.9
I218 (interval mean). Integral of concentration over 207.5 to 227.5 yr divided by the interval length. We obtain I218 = 7.81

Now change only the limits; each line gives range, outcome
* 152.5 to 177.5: 9.19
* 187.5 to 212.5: 5.44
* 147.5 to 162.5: 9.19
